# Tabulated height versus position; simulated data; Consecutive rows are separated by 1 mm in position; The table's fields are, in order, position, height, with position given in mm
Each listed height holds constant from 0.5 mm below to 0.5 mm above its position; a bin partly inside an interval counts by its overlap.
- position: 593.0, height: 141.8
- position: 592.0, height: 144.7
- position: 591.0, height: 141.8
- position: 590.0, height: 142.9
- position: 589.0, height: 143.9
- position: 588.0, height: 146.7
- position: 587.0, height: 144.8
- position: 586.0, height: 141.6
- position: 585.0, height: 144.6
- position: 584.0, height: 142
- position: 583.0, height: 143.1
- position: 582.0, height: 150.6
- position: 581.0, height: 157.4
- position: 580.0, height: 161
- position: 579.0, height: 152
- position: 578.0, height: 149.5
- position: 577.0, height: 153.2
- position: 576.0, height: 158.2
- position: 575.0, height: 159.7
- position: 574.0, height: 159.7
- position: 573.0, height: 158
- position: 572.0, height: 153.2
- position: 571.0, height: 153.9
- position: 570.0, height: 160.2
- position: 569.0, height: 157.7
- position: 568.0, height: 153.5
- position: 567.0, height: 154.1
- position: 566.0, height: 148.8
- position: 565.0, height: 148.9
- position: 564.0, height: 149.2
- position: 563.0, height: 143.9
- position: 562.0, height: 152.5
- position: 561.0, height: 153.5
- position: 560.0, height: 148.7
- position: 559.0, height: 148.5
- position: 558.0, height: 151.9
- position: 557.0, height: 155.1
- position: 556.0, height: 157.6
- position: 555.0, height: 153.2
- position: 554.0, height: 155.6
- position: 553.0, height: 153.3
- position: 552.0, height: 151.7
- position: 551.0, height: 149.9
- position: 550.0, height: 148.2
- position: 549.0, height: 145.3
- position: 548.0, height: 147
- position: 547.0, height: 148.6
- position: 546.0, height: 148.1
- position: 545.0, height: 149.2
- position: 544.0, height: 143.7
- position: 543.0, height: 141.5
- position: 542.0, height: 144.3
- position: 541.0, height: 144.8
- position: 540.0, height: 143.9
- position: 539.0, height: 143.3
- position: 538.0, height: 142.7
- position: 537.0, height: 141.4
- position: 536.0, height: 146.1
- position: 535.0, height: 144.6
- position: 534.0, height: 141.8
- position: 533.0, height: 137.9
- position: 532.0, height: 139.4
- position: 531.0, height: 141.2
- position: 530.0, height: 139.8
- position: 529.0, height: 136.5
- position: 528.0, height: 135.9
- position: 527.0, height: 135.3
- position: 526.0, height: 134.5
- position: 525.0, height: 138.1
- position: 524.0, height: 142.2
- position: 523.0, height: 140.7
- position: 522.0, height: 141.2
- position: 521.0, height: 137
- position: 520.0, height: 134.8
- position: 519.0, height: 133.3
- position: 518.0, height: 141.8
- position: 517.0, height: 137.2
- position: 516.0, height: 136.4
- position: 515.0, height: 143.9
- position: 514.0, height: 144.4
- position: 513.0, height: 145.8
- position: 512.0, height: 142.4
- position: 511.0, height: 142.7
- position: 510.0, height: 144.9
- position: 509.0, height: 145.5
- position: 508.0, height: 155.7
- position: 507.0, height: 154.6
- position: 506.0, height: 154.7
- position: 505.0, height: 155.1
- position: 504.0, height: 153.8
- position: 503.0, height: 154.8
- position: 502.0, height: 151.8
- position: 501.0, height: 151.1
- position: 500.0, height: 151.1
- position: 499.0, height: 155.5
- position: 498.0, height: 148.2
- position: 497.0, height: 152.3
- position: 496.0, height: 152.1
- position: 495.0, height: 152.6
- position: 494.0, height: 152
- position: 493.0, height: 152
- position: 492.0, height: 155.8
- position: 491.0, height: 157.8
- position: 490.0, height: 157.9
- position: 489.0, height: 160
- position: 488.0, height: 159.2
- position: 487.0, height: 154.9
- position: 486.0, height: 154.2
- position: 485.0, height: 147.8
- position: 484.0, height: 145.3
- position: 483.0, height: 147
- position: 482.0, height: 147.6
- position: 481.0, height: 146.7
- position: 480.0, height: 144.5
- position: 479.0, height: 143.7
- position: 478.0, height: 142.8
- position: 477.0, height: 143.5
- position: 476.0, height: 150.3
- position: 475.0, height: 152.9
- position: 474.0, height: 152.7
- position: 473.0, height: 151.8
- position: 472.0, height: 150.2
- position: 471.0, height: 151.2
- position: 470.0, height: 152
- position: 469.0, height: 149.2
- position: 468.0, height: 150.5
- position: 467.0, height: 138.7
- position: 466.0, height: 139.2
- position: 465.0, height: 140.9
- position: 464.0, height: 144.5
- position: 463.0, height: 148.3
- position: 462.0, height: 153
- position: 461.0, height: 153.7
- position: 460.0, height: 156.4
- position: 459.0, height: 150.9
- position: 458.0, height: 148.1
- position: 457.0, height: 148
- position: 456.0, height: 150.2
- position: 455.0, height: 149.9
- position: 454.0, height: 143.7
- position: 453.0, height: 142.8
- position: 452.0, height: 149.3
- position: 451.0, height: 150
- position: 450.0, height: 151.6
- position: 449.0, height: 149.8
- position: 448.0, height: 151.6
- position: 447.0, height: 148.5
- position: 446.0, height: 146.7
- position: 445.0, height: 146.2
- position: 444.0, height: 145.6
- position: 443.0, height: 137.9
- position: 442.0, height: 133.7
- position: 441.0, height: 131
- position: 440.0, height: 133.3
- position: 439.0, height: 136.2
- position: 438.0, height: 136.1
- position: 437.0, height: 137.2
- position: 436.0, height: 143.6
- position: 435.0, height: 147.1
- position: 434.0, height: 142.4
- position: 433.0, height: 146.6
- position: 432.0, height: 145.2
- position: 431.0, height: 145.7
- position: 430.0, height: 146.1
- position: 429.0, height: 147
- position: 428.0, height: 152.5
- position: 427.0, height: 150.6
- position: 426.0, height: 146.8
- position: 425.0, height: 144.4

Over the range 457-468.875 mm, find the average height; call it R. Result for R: 148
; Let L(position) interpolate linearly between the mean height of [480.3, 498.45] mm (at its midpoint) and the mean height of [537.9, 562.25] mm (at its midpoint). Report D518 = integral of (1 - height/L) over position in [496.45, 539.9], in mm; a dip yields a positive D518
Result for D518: 1.9 mm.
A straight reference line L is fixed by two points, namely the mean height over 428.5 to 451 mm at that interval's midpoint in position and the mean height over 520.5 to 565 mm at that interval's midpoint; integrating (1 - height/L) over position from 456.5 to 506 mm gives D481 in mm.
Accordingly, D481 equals -2.2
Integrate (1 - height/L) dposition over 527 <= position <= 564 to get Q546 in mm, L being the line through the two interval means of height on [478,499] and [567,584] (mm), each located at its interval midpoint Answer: 1.8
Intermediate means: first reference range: 151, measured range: 146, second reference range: 155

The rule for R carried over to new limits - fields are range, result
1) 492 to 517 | 150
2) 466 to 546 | 146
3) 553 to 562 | 153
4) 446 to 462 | 150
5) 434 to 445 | 139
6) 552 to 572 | 153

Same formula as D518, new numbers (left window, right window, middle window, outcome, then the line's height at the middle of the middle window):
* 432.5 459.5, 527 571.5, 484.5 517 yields -1.12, 146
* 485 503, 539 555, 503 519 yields 0.58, 152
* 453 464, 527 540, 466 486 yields -0.03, 148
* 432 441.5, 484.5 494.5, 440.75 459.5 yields -0.36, 144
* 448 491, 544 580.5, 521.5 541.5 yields 1.43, 151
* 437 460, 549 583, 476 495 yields -0.44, 147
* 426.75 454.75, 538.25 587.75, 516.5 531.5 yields 1.06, 149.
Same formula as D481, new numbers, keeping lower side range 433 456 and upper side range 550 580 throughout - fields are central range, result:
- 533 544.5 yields 0.6 mm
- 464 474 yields -0.1 mm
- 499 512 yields -0.2 mm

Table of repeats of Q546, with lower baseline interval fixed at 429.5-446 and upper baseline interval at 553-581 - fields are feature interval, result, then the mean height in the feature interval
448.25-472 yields -0.9 mm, 148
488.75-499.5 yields -0.5 mm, 154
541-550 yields 0.3 mm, 146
